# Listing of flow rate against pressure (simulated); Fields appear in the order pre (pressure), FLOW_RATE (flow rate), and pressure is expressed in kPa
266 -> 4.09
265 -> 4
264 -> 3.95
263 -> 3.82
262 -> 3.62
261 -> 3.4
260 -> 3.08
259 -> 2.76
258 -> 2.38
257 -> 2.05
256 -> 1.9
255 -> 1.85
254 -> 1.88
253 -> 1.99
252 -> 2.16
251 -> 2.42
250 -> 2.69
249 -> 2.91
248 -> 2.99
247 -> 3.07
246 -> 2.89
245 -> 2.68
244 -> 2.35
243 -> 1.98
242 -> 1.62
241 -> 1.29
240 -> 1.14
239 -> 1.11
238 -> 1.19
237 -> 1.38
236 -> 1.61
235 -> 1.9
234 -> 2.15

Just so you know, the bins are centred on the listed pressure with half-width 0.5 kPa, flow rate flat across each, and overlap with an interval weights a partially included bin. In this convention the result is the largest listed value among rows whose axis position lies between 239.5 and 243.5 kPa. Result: 1.98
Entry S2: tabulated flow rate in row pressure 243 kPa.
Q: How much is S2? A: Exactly 1.98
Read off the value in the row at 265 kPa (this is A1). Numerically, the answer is 4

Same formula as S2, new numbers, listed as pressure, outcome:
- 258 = 2.38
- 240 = 1.14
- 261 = 3.4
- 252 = 2.16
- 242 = 1.62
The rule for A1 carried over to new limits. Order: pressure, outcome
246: 2.89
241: 1.29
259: 2.76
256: 1.9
